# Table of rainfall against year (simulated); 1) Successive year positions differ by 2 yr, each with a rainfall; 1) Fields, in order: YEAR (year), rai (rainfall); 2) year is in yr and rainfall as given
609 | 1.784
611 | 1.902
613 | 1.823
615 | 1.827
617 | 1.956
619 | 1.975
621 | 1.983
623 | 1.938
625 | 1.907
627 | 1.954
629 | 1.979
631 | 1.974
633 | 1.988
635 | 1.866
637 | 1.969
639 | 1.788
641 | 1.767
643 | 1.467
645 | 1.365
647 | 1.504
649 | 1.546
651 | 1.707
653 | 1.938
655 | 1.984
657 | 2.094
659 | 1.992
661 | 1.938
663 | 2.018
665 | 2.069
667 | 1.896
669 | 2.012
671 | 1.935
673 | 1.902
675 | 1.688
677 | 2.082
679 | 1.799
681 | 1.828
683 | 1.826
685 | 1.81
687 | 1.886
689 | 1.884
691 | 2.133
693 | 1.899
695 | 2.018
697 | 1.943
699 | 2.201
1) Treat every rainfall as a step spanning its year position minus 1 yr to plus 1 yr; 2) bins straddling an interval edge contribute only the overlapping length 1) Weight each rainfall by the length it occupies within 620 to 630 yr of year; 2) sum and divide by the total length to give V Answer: 1.95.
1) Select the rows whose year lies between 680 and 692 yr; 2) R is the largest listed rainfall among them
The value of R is 2.133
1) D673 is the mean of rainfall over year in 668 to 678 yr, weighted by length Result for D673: 1.92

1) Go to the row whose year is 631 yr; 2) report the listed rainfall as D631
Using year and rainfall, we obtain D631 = 1.974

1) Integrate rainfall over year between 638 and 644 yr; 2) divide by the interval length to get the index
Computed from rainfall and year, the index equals 1.67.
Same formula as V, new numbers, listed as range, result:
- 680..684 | 1.83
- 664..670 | 1.99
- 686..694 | 1.95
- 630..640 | 1.92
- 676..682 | 1.9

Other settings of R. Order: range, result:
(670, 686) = 2.082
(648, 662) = 2.094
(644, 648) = 1.504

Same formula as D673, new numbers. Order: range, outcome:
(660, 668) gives 1.98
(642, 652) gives 1.52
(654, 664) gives 2.01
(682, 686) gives 1.82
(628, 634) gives 1.98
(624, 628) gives 1.93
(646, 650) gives 1.52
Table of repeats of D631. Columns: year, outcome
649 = 1.546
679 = 1.799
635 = 1.866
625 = 1.907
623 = 1.938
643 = 1.467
